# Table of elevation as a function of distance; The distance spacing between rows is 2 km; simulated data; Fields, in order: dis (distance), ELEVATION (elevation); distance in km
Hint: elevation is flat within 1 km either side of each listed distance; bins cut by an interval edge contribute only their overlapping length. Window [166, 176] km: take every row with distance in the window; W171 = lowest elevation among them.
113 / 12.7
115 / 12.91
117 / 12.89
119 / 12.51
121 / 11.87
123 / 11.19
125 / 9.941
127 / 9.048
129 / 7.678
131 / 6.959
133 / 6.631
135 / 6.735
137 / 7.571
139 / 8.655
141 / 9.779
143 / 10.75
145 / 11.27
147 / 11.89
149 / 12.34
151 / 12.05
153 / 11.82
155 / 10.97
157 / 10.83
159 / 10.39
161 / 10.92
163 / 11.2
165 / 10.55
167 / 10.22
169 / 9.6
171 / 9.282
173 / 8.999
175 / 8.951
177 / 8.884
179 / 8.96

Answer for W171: 8.951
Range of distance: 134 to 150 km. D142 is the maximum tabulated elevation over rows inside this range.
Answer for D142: 12.34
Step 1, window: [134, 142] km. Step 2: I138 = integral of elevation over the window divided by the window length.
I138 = 8.19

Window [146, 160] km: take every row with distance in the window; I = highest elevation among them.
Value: 12.34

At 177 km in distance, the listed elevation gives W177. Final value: 8.884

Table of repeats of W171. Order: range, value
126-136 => 6.631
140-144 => 9.779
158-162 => 10.39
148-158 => 10.83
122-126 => 9.941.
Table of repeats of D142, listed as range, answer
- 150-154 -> 12.05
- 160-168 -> 11.2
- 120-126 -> 11.87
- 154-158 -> 10.97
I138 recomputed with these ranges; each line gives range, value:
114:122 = 12.5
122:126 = 10.6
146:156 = 11.8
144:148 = 11.6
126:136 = 7.41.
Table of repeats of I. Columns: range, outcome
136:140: 8.655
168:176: 9.6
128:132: 7.678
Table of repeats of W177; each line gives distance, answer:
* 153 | 11.82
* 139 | 8.655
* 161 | 10.92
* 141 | 9.779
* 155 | 10.97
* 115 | 12.91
